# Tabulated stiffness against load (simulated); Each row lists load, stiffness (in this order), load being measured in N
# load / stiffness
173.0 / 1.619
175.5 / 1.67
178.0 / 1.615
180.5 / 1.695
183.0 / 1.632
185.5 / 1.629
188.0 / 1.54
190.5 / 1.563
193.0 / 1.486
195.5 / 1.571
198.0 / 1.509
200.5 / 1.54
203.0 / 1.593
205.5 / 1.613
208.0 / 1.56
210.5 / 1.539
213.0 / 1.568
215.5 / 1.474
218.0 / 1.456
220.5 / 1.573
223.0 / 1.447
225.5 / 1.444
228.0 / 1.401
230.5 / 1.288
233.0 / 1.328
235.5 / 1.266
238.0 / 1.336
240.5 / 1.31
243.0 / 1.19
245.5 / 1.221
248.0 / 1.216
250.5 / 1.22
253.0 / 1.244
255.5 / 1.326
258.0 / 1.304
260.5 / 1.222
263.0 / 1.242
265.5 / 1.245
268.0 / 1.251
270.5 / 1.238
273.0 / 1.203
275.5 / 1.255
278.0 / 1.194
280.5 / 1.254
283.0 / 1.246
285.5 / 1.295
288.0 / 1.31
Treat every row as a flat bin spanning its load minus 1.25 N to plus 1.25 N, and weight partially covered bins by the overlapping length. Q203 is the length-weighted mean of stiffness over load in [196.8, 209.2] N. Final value 1.56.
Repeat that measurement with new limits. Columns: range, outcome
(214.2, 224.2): 1.49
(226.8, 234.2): 1.34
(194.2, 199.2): 1.54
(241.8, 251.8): 1.21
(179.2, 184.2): 1.66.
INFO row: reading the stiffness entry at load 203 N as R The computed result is 1.593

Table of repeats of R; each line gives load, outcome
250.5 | 1.22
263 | 1.242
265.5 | 1.245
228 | 1.401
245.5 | 1.221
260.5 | 1.222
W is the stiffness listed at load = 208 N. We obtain 1.56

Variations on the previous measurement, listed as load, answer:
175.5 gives 1.67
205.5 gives 1.613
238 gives 1.336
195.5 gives 1.571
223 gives 1.447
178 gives 1.615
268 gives 1.251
